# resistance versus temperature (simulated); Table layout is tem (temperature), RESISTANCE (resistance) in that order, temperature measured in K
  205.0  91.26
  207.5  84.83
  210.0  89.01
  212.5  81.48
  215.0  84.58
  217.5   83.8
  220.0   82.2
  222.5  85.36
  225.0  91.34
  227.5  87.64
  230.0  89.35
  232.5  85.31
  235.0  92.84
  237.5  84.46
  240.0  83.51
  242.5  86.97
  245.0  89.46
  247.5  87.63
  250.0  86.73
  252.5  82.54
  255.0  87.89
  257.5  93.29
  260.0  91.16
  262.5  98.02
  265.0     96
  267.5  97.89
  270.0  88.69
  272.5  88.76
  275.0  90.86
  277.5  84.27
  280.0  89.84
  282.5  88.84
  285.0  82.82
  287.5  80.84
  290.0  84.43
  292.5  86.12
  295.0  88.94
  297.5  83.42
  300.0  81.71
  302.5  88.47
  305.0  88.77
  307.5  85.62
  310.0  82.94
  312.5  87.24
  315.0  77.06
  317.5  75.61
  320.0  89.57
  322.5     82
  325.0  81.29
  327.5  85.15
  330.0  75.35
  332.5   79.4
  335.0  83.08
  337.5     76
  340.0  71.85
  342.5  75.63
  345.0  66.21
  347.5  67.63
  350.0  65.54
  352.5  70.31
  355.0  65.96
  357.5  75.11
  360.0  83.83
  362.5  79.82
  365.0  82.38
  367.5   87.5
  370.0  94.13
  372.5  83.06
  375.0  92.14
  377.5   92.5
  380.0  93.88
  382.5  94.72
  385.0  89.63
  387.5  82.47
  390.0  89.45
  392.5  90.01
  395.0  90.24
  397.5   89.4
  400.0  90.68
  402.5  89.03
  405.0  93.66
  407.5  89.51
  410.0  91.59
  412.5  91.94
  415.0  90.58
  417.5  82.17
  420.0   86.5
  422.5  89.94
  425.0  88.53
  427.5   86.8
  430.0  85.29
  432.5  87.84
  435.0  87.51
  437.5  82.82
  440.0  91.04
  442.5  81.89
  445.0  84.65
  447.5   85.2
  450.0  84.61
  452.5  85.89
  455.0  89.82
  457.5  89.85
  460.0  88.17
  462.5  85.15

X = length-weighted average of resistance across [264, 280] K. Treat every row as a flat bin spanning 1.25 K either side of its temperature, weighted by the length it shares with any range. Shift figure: 90.9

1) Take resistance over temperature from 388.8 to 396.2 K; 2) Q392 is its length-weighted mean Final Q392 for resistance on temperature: 89.9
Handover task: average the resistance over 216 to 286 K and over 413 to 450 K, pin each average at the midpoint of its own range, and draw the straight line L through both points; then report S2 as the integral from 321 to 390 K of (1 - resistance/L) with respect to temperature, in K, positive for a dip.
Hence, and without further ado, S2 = 5.2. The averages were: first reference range 88.5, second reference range 86.5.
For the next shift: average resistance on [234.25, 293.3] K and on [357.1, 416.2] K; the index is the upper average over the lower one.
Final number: 1.00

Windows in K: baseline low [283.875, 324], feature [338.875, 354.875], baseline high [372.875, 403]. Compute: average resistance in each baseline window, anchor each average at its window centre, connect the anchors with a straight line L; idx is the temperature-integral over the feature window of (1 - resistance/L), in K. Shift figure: 3.3 K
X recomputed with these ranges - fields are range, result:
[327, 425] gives 83.8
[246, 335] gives 86.2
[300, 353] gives 79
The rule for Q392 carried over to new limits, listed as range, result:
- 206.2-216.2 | 85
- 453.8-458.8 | 89.8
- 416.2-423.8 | 86.2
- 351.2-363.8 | 75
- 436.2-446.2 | 85.1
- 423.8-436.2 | 87.2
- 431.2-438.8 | 86.1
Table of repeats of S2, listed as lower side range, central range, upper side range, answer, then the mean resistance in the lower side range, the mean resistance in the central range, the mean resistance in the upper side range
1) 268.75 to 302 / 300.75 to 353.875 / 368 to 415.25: 5.4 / 86.2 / 78.8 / 90.4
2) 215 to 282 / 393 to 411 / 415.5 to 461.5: -0.7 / 88.6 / 90.5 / 86.6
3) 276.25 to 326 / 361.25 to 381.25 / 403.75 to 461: -0.5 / 84.5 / 88.2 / 87.6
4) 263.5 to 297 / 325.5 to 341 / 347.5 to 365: -0.1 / 88.3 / 78.7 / 73.7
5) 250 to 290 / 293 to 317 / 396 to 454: 1.1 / 89.2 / 84.7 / 87.7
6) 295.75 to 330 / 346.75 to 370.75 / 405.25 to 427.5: 2.5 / 83.5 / 77.1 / 88.9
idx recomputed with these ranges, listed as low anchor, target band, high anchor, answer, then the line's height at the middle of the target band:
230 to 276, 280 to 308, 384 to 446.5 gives 1.11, 89.2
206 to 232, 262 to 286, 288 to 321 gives -1.53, 85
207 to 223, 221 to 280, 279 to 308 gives -2.83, 85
